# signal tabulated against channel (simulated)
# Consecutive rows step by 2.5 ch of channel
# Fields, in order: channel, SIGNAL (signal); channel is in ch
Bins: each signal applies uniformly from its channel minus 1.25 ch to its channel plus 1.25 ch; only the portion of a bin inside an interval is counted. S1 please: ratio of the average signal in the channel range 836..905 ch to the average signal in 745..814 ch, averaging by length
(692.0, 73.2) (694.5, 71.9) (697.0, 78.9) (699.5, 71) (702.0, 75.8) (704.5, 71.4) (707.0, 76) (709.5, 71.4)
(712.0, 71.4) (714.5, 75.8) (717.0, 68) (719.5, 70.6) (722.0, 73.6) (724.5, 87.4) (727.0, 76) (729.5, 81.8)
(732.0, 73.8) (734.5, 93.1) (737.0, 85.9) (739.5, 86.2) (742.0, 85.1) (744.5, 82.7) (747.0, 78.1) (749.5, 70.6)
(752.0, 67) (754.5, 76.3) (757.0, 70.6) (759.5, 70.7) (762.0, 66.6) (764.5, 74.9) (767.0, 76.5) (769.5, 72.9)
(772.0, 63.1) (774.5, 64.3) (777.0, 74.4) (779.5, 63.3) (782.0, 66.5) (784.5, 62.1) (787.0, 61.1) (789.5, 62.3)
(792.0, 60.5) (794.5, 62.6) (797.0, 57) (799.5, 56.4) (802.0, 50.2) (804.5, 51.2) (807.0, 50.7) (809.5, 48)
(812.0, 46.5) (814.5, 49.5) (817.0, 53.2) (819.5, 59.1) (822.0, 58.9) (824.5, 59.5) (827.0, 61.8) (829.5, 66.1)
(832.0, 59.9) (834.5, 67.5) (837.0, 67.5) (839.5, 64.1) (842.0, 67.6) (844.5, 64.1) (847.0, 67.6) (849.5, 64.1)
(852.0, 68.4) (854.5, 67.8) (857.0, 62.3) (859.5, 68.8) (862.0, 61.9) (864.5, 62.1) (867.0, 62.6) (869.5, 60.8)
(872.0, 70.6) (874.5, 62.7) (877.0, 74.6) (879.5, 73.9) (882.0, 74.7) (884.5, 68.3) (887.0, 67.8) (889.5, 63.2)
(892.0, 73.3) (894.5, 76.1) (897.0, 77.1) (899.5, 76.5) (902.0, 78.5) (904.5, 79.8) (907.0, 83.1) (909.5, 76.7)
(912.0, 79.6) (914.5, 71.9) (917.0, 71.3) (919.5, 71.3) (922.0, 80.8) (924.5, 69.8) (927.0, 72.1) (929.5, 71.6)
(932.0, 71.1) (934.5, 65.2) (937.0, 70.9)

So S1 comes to 1.1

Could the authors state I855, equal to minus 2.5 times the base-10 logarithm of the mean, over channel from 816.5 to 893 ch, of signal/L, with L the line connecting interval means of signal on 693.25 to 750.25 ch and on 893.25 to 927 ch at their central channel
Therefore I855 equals 0.170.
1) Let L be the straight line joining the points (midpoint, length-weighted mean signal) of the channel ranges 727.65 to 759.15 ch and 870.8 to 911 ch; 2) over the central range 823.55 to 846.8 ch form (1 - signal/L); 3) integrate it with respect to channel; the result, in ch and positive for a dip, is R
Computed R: 3.4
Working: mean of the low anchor 79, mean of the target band 64.4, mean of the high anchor 73.6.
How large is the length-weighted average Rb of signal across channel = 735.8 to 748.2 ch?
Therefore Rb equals 83.6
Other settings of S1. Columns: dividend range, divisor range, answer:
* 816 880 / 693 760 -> 0.84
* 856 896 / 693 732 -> 0.91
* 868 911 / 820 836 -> 1.17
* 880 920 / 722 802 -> 1.04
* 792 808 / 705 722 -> 0.76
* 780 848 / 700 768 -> 0.78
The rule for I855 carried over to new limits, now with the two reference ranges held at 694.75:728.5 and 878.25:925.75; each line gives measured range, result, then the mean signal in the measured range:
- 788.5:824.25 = 0.33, 54.8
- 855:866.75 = 0.16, 63.9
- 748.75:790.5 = 0.09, 68.4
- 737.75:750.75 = -0.09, 80.7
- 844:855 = 0.12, 66.5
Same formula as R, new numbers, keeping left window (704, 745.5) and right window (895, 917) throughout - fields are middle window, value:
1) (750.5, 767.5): 1.4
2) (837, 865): 4.4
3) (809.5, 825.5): 4.9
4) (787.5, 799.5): 2.7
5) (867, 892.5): 3.0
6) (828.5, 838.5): 1.6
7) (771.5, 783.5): 1.8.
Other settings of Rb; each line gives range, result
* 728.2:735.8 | 82.9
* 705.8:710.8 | 73.7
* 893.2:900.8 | 76.6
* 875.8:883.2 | 74.4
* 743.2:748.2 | 80.5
